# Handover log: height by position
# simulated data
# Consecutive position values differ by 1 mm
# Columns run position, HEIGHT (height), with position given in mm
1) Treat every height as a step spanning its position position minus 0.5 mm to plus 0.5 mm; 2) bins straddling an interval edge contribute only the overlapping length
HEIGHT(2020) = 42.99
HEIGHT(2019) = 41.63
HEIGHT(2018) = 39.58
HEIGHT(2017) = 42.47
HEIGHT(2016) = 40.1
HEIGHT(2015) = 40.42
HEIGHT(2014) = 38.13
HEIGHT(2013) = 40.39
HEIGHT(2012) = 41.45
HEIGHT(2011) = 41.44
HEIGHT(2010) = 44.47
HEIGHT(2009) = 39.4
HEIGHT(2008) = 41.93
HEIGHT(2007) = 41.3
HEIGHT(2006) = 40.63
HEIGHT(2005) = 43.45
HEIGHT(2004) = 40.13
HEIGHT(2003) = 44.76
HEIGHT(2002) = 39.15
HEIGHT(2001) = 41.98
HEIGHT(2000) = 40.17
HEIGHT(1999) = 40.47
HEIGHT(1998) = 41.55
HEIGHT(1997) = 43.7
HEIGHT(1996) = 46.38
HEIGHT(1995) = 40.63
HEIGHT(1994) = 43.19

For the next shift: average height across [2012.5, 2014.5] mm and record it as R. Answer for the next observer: 39.3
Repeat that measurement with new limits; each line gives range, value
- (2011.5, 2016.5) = 40.1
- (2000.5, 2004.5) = 41.5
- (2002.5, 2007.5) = 42.1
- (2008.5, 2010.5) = 41.9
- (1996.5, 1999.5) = 41.9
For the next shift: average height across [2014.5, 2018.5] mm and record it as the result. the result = 40.6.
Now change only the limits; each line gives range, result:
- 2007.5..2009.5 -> 40.7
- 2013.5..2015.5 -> 39.3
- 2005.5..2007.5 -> 41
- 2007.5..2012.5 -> 41.7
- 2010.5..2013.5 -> 41.1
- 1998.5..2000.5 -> 40.3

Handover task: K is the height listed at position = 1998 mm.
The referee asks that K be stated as 41.55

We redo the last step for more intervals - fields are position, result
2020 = 42.99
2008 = 41.93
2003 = 44.76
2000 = 40.17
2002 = 39.15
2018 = 39.58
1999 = 40.47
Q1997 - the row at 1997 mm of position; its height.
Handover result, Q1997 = 43.7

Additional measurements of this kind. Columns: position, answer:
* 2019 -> 41.63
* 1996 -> 46.38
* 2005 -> 43.45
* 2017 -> 42.47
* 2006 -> 40.63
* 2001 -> 41.98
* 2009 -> 39.4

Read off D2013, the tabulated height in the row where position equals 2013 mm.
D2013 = 40.39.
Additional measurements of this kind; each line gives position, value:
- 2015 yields 40.42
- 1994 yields 43.19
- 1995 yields 40.63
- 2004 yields 40.13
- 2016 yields 40.1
